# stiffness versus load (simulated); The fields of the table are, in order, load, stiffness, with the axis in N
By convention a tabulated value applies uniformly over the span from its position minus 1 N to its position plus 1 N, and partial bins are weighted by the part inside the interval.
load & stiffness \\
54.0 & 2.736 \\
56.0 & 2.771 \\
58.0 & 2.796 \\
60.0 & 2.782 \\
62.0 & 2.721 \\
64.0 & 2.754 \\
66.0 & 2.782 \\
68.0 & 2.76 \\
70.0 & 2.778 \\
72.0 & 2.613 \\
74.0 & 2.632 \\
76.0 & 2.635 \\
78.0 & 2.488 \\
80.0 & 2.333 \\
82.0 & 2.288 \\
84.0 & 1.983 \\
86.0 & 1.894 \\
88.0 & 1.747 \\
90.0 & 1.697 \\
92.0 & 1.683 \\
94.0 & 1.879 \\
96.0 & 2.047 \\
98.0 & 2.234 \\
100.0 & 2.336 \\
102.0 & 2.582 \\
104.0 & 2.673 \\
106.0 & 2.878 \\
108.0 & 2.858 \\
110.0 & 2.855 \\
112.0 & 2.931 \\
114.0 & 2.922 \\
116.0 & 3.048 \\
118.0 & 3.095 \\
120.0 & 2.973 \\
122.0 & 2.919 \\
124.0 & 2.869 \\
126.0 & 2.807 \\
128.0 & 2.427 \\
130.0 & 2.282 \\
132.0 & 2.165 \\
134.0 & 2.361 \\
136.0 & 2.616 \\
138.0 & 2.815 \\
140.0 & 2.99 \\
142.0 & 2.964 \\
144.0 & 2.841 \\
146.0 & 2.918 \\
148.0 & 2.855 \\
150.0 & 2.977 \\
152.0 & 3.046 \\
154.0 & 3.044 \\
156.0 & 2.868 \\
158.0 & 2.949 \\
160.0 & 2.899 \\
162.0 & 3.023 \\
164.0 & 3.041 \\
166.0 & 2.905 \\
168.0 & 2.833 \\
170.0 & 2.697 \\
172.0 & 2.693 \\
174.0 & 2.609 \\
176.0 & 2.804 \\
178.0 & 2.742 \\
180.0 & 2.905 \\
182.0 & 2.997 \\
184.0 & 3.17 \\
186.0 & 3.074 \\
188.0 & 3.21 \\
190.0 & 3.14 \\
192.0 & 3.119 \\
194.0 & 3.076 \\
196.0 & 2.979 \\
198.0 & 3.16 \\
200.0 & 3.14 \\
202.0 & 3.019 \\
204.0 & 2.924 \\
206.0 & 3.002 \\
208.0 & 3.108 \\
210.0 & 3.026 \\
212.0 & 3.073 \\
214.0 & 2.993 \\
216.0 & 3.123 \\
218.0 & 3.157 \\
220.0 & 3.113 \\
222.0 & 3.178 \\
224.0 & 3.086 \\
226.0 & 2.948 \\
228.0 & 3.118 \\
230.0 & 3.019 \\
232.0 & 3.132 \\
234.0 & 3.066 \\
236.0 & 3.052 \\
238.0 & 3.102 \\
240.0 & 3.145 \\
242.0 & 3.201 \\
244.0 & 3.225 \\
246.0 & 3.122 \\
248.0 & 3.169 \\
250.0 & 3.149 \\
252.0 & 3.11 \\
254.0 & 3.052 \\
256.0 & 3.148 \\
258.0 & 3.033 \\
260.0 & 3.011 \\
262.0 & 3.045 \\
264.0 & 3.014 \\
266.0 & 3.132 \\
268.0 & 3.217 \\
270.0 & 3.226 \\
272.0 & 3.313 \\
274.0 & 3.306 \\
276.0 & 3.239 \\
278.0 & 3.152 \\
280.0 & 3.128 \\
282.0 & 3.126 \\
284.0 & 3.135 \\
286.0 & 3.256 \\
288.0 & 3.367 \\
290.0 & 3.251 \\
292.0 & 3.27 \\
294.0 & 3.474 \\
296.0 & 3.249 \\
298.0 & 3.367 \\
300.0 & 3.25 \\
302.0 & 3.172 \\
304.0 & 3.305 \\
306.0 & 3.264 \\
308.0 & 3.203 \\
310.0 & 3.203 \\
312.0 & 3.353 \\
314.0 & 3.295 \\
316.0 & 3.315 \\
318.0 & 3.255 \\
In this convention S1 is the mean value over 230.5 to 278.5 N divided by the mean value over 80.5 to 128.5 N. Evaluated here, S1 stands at 1.3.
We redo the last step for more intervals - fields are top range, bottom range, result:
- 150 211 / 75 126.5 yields 1.20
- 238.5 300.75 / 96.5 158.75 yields 1.15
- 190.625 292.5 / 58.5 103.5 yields 1.32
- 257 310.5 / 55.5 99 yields 1.35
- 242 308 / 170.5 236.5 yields 1.06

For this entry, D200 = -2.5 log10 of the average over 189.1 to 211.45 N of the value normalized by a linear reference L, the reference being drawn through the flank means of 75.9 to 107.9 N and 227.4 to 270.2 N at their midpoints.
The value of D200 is -0.08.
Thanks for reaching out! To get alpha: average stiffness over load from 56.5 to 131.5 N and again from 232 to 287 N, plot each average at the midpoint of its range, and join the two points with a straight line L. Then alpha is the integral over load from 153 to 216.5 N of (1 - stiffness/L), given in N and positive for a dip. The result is -2.4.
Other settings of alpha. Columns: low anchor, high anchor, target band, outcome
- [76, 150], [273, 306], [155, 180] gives -0.7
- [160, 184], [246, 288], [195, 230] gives -1.0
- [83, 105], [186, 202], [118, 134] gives -1.7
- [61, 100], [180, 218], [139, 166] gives -1.7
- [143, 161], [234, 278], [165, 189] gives 0.8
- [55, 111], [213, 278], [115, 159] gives -2.3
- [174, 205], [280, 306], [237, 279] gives 0.4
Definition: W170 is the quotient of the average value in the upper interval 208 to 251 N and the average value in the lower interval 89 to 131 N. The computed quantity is 1.2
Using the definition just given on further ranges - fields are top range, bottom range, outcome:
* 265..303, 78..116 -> 1.38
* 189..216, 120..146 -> 1.14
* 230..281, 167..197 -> 1.07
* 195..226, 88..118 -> 1.24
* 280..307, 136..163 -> 1.12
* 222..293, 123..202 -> 1.09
